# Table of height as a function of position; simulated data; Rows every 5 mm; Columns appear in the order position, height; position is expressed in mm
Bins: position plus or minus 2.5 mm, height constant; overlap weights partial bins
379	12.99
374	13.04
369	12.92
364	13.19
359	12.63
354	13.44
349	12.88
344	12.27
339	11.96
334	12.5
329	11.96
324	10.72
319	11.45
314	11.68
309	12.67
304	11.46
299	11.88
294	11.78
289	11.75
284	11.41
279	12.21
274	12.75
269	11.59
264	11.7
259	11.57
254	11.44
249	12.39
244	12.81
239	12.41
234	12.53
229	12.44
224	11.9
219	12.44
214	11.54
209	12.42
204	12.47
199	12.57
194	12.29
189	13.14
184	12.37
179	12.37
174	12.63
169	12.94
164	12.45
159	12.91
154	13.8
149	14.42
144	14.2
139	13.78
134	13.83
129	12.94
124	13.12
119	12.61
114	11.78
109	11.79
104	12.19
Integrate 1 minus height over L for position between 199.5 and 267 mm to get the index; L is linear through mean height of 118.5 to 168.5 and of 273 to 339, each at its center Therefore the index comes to 2.1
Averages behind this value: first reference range 13.4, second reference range 11.8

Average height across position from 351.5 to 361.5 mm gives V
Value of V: 13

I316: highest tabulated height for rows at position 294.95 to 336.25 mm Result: 12.67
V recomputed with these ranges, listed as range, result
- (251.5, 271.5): 11.6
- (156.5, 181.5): 12.7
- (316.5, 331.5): 11.4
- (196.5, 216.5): 12.2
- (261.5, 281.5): 12.1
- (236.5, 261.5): 12.1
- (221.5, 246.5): 12.4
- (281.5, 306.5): 11.7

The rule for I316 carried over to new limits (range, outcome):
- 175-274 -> 13.14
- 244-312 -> 12.81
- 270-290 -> 12.75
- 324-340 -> 12.5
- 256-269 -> 11.7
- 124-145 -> 14.2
